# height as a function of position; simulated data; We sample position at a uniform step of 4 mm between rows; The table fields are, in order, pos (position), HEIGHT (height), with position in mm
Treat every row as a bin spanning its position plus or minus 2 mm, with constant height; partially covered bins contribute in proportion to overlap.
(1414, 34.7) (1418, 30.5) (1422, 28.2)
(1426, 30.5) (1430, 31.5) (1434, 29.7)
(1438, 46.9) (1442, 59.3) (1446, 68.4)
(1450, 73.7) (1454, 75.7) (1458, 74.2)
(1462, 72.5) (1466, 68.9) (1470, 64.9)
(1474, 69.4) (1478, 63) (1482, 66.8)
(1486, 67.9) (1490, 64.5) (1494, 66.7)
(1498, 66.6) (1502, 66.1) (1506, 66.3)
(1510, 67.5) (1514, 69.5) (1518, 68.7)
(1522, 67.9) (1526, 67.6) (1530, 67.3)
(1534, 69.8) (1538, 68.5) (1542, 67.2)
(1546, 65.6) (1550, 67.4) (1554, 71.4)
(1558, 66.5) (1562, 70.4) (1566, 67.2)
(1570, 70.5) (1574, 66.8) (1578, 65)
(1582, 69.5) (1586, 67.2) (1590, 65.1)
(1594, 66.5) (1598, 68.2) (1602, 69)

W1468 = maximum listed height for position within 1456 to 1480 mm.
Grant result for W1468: 74.2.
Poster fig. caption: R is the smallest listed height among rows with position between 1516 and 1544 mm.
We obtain 67.2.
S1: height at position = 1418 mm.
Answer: 30.5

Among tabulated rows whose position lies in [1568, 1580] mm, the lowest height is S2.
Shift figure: 65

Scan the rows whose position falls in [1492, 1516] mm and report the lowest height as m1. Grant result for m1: 66.1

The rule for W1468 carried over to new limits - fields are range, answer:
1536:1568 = 71.4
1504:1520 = 69.5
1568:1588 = 70.5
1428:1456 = 75.7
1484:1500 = 67.9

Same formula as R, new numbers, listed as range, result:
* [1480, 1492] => 64.5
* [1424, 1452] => 29.7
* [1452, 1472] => 64.9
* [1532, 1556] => 65.6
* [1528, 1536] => 67.3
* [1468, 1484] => 63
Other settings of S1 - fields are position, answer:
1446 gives 68.4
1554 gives 71.4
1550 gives 67.4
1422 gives 28.2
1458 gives 74.2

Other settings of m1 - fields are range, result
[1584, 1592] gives 65.1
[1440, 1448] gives 59.3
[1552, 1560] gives 66.5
